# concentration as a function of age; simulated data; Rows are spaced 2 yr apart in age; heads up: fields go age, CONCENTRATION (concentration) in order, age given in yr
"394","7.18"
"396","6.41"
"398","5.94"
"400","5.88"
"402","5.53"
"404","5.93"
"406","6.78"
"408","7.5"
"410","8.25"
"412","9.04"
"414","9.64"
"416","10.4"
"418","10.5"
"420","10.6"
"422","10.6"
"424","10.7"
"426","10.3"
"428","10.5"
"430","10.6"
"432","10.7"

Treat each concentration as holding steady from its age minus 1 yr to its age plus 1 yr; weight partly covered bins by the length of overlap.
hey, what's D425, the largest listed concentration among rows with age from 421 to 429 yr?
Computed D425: 10.7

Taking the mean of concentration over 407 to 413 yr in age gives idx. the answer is 8.26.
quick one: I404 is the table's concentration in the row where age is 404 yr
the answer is 5.93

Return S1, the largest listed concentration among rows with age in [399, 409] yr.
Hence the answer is 7.5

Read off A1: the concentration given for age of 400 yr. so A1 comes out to 5.88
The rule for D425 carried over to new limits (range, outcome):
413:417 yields 10.4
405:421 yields 10.6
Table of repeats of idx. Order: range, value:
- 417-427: 10.5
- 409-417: 9.33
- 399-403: 5.71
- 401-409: 6.44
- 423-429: 10.5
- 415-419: 10.4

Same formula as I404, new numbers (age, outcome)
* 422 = 10.6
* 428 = 10.5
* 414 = 9.64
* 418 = 10.5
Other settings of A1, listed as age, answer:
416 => 10.4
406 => 6.78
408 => 7.5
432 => 10.7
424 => 10.7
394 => 7.18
